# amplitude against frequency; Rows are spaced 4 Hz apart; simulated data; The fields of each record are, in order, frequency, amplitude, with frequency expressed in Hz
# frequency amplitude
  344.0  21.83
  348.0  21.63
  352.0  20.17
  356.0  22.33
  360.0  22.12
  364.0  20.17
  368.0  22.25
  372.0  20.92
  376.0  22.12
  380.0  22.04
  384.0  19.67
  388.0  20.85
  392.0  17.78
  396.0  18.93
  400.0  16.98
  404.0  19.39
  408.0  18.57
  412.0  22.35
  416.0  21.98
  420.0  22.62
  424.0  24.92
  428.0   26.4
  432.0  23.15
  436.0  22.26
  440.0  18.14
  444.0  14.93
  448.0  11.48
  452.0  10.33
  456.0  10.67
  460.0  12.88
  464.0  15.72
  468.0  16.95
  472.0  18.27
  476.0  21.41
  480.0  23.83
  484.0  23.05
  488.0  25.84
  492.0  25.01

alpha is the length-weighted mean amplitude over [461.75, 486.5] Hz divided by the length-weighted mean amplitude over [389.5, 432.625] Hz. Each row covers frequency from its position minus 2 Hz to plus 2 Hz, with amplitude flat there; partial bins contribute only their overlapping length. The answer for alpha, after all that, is 0.9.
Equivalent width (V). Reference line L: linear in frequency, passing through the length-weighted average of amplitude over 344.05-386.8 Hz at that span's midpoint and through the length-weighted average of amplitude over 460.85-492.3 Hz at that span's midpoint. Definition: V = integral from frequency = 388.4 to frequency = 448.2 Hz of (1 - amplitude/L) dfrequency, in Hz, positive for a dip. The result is 2.3 Hz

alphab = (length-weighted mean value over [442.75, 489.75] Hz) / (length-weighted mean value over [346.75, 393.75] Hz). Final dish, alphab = 0.8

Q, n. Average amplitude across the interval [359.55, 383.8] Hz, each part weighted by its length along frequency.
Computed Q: 21.4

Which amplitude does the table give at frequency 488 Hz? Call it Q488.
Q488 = 25.84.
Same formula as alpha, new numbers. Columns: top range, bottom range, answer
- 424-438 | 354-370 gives 1.11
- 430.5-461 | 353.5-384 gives 0.72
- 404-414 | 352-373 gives 0.94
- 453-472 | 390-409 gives 0.78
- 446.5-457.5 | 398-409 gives 0.59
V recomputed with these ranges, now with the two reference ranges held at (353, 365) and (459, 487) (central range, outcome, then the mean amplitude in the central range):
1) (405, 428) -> -2.18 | 22.3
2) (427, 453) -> 2.52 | 18.1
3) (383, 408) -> 2.35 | 18.9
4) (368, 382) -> -0.36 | 21.8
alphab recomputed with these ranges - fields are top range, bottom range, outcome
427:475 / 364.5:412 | 0.83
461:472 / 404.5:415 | 0.80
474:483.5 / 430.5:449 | 1.25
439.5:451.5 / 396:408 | 0.76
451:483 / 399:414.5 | 0.85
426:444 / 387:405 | 1.16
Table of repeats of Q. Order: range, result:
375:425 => 20.5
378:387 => 20.9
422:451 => 19.8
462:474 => 17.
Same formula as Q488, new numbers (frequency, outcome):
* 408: 18.57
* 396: 18.93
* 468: 16.95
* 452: 10.33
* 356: 22.33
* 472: 18.27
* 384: 19.67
